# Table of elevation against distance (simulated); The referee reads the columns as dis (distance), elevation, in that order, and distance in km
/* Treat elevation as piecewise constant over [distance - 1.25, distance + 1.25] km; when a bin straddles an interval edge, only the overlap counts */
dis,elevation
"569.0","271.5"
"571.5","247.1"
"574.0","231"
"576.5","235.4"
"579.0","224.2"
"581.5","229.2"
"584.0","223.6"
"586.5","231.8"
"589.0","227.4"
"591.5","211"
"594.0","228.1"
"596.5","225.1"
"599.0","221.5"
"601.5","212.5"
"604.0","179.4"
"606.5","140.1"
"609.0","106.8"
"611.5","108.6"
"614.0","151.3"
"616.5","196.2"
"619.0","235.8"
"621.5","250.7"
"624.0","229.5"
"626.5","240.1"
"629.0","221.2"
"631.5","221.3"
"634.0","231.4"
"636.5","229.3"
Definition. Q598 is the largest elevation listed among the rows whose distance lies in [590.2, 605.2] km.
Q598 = 228.1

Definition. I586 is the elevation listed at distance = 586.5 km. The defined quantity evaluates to 231.8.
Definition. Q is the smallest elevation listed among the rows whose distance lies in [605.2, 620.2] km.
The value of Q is 106.8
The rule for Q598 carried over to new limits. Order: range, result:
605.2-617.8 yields 196.2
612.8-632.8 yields 250.7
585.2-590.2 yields 231.8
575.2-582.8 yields 235.4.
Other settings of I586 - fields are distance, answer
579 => 224.2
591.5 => 211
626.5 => 240.1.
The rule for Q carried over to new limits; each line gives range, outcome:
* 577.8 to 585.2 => 223.6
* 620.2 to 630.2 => 221.2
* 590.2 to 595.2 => 211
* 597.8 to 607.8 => 140.1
